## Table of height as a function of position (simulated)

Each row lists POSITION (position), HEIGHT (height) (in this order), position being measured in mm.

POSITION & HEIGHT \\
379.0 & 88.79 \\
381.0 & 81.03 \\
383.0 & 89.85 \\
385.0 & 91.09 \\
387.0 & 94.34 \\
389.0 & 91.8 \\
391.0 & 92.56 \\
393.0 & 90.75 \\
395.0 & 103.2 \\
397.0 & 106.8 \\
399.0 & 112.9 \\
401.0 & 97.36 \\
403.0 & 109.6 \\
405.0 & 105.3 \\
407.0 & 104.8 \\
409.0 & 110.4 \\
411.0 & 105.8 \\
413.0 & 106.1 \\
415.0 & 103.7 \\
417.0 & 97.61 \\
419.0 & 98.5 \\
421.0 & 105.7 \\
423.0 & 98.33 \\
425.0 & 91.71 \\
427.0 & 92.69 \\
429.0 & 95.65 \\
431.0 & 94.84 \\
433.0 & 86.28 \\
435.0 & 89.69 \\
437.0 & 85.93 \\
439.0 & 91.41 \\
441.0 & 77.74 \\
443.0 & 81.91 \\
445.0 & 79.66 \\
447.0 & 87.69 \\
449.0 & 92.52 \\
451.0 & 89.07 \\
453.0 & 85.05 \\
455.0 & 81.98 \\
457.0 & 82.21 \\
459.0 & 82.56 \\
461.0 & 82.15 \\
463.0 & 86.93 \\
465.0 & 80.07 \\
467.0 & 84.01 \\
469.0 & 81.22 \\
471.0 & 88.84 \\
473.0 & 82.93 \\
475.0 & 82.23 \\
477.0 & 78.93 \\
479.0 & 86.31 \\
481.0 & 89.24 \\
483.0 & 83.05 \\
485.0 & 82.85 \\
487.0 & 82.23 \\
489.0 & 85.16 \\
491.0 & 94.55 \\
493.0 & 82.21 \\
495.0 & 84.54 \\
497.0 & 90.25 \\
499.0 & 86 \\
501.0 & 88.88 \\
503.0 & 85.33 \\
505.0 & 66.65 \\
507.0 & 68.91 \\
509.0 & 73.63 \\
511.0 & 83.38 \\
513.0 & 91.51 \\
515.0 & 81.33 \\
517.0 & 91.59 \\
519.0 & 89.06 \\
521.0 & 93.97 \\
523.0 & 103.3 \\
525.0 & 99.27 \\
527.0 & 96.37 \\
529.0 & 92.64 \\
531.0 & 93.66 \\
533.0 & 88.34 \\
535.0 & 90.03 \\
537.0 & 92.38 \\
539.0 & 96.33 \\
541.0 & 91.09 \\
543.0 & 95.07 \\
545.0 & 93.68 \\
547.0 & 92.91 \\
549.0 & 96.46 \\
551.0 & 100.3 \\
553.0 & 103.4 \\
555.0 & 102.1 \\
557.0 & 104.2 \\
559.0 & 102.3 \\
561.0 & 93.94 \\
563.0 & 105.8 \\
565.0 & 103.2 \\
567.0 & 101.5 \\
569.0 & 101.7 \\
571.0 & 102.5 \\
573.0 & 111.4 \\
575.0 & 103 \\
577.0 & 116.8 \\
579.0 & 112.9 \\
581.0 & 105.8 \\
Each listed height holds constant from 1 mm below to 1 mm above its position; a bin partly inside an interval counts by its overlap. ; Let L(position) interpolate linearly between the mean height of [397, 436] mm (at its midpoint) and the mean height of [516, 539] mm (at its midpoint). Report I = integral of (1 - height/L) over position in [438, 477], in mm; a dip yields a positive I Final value 5.6 mm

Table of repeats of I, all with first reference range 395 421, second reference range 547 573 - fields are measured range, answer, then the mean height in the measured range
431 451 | 3.4 mm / 86.5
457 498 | 7.5 mm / 84.5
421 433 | 1.1 mm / 94.9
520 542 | 1.7 mm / 94.3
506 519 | 2.6 mm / 82.3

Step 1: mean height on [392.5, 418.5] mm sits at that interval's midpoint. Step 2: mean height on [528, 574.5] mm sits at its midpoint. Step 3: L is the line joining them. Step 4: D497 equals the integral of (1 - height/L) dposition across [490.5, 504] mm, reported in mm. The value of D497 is 1.79 mm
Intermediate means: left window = 104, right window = 98.1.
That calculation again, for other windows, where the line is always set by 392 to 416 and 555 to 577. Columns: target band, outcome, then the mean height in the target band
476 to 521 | 8.62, 84.1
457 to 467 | 2.05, 83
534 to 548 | 1.44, 93.1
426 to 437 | 1.39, 91.3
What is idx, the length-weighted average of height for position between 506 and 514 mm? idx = 79.4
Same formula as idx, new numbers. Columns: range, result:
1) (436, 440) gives 88.7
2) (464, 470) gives 81.8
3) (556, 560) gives 103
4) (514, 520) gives 87.3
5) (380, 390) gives 89.6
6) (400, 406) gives 104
